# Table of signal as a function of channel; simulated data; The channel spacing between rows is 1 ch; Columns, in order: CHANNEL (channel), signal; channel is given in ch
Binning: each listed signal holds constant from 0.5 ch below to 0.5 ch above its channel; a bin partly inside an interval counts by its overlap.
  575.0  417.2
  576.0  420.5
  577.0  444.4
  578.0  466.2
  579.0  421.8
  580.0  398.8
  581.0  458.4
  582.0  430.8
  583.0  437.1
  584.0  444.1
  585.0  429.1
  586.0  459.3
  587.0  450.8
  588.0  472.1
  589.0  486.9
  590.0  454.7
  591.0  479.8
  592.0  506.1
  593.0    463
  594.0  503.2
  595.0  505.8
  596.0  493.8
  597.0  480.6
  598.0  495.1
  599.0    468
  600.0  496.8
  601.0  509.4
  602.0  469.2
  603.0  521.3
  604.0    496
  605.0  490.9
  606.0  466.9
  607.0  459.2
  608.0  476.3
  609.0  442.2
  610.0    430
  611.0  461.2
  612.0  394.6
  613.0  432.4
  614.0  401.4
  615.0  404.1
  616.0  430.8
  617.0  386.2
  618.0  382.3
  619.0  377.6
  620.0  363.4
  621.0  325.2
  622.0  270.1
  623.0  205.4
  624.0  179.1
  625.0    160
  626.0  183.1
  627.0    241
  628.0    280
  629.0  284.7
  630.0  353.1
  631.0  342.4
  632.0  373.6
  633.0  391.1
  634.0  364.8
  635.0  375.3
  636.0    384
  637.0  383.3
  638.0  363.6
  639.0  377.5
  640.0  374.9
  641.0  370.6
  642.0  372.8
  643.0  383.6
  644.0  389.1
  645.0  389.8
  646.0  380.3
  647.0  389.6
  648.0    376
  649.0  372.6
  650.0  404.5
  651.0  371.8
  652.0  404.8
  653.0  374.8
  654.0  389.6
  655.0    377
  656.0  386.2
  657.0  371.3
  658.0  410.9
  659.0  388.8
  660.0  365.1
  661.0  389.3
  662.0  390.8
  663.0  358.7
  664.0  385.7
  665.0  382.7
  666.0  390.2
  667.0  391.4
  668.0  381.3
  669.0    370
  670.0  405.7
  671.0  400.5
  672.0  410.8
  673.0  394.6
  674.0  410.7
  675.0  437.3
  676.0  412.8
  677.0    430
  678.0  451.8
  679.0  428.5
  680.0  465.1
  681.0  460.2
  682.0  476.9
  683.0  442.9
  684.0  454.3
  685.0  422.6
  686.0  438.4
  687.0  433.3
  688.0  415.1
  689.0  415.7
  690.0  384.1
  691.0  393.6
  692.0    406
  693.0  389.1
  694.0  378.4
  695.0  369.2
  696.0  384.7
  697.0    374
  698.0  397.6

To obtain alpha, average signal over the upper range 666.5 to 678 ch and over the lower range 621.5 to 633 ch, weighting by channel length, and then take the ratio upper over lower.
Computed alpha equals 1.5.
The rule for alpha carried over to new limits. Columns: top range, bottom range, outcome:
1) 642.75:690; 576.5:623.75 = 0.92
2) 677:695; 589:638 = 1.06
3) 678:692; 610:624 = 1.18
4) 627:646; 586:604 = 0.74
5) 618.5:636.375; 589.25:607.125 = 0.62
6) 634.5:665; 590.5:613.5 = 0.80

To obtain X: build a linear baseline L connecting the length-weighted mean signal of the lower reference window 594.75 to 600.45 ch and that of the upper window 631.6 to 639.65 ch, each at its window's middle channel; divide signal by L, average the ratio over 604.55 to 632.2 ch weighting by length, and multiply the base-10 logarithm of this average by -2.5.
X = 0.21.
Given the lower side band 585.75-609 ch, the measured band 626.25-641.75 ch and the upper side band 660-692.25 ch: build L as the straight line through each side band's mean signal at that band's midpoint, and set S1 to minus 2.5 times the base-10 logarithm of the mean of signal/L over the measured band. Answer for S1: 0.277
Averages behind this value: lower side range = 482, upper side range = 413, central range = 348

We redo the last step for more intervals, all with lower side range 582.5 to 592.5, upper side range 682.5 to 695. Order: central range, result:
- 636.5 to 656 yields 0.14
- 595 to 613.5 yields -0.04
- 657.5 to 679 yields 0.06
